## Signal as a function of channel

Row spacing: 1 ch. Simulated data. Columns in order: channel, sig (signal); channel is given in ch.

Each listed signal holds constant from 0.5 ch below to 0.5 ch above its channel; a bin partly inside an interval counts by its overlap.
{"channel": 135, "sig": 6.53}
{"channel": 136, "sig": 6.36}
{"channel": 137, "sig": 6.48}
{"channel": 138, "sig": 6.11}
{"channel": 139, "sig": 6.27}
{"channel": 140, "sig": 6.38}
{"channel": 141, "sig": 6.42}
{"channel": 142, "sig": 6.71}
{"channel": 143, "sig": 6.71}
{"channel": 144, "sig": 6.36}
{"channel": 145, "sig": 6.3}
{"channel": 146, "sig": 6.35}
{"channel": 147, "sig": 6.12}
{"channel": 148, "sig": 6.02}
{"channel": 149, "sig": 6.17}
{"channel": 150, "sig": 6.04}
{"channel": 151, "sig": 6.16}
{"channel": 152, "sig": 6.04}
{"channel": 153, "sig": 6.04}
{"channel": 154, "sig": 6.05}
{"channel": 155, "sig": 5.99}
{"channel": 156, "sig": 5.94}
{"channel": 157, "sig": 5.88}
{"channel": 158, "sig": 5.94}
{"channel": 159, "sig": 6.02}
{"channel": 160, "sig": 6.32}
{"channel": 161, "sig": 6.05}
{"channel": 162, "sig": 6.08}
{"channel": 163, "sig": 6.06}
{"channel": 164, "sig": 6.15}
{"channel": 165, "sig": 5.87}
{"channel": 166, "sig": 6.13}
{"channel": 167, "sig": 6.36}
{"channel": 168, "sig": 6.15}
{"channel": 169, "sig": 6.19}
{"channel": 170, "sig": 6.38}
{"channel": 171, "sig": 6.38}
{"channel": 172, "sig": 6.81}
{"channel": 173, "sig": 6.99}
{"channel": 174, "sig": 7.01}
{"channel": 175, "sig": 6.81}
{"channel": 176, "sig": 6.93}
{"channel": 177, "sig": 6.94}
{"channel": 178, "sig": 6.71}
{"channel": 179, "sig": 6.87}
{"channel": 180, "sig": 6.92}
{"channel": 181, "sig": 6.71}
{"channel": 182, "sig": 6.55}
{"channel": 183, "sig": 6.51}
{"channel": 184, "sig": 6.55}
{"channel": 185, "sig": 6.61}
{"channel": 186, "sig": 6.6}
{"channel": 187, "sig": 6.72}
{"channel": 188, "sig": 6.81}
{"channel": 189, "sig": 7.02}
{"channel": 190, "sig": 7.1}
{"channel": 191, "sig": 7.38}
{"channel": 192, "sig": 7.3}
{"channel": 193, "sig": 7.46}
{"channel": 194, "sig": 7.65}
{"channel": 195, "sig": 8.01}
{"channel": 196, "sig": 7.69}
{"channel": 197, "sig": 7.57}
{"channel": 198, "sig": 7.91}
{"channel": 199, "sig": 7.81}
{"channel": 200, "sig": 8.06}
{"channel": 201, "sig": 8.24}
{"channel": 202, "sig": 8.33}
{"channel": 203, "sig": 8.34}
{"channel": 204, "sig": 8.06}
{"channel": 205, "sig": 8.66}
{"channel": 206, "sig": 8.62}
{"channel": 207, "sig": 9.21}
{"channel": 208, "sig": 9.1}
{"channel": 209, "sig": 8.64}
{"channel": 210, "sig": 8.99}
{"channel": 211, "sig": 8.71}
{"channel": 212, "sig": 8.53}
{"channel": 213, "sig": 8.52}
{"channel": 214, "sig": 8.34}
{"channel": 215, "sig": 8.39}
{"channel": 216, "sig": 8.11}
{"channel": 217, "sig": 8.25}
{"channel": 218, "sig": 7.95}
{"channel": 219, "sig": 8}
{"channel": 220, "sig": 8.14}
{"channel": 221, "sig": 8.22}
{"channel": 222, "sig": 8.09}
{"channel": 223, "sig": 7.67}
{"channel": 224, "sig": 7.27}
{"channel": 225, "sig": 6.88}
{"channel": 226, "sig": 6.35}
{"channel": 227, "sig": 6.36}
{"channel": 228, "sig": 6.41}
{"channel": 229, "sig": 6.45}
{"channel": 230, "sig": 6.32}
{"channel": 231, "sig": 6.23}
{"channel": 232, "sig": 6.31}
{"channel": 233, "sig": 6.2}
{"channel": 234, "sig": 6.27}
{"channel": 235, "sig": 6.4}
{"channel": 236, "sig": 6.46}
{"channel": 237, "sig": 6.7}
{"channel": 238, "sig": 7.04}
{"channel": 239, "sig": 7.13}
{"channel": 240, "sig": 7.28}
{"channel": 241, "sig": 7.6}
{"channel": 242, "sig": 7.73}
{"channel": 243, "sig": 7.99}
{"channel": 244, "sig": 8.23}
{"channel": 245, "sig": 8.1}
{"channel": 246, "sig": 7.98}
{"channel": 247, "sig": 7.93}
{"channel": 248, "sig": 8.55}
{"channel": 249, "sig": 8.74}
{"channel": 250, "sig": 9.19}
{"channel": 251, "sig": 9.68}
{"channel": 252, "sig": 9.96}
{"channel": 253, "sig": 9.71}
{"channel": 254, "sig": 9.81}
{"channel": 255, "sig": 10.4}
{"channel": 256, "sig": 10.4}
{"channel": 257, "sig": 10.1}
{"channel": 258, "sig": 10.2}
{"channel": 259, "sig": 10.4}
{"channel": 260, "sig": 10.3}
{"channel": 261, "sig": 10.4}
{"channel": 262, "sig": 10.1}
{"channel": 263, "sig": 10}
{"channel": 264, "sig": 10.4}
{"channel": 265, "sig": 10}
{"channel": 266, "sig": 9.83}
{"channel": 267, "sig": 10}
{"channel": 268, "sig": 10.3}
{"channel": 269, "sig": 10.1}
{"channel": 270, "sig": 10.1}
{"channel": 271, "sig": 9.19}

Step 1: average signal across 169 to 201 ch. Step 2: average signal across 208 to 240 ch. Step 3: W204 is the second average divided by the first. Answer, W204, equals 1.1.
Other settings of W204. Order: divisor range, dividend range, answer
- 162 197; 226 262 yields 1.20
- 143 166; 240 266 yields 1.53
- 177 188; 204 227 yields 1.22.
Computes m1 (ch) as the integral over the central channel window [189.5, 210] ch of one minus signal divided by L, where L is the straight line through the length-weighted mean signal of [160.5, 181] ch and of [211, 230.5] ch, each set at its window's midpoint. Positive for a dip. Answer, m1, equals -2.7 ch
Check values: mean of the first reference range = 6.49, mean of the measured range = 8.08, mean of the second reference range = 7.62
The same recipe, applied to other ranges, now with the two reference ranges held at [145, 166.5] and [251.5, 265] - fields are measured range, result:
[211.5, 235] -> 3.74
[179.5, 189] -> 0.69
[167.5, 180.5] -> 0.20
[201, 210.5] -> -0.67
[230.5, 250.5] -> 4.37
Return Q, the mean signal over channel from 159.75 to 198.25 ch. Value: 6.77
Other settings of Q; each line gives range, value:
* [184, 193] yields 6.95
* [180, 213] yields 7.73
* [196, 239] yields 7.66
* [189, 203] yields 7.73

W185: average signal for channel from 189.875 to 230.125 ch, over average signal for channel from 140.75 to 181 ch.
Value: 1.25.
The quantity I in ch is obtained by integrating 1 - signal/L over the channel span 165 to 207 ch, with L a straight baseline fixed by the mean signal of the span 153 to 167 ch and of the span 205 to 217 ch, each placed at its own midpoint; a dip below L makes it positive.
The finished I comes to 1.12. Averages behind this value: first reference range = 6.05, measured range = 7.18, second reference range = 8.63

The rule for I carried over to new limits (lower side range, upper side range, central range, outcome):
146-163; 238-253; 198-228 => -2.48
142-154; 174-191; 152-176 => 0.89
